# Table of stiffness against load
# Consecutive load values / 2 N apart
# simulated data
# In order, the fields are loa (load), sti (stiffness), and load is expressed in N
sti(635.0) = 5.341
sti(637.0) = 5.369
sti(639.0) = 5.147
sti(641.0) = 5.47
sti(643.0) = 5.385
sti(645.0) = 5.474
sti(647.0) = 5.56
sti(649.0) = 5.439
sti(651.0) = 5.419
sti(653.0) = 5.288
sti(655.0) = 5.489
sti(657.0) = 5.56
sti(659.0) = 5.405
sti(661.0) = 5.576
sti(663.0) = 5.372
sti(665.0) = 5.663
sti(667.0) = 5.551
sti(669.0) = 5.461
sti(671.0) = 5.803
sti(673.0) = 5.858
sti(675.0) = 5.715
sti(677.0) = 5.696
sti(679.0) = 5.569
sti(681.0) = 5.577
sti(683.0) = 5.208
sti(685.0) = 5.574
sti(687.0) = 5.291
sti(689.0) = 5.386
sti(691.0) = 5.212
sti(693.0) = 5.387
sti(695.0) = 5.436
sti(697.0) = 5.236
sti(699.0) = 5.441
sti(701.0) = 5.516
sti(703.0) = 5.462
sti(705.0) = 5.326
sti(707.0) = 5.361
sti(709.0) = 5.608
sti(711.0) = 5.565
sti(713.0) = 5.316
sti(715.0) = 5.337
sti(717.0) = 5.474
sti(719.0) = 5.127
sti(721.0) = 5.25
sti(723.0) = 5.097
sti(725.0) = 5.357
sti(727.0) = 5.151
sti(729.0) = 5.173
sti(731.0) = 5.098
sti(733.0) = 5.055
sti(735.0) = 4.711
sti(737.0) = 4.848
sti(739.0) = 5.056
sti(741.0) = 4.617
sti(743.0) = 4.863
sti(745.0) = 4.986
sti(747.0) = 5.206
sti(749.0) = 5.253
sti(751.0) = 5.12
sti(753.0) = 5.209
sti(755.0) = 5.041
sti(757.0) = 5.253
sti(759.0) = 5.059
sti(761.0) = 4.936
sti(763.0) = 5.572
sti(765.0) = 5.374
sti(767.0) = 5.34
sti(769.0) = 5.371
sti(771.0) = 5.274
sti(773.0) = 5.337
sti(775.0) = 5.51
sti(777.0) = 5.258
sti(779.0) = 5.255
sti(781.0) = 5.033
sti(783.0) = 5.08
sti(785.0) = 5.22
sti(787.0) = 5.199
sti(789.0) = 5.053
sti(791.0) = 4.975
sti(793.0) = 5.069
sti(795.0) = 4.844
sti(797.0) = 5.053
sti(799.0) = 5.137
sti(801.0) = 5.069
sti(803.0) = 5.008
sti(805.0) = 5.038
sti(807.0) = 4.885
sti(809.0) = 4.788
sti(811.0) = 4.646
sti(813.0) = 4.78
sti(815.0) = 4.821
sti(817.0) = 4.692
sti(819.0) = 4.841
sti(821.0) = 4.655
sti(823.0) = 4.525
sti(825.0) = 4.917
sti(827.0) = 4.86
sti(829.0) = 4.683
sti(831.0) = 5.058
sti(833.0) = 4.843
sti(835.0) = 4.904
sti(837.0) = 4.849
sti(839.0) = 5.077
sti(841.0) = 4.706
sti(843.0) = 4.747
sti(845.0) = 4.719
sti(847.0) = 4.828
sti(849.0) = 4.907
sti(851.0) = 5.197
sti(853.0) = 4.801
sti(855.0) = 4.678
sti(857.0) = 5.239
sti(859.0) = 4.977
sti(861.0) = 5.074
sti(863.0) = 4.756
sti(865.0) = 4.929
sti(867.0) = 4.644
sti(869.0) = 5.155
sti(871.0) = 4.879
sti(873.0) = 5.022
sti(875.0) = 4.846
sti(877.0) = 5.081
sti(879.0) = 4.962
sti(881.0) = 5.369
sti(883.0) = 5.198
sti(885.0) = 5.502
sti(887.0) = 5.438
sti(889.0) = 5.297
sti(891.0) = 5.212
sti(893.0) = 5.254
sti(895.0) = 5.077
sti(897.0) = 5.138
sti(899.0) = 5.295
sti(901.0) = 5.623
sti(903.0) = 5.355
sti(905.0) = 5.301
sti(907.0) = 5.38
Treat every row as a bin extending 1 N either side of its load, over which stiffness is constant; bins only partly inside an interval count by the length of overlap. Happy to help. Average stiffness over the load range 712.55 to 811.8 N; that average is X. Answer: 5.12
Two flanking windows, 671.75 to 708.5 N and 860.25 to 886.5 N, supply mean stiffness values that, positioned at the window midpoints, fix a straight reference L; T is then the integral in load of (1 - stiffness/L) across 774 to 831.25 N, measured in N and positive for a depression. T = 2.7 N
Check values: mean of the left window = 5.46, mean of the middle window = 4.96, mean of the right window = 5.04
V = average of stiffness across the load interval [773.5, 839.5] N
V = 4.96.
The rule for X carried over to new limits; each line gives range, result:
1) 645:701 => 5.49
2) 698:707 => 5.43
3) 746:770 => 5.23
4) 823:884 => 4.92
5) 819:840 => 4.84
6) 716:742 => 5.08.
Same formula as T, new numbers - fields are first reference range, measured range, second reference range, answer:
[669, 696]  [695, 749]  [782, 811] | 1.4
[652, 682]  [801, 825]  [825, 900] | 1.6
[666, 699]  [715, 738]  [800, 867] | 0.8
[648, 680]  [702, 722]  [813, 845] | -0.2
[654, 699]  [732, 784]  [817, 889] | 1.0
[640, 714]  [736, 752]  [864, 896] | 1.1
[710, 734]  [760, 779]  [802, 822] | -1.2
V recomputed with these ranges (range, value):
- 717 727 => 5.23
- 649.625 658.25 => 5.44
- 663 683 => 5.62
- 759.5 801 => 5.19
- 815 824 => 4.69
